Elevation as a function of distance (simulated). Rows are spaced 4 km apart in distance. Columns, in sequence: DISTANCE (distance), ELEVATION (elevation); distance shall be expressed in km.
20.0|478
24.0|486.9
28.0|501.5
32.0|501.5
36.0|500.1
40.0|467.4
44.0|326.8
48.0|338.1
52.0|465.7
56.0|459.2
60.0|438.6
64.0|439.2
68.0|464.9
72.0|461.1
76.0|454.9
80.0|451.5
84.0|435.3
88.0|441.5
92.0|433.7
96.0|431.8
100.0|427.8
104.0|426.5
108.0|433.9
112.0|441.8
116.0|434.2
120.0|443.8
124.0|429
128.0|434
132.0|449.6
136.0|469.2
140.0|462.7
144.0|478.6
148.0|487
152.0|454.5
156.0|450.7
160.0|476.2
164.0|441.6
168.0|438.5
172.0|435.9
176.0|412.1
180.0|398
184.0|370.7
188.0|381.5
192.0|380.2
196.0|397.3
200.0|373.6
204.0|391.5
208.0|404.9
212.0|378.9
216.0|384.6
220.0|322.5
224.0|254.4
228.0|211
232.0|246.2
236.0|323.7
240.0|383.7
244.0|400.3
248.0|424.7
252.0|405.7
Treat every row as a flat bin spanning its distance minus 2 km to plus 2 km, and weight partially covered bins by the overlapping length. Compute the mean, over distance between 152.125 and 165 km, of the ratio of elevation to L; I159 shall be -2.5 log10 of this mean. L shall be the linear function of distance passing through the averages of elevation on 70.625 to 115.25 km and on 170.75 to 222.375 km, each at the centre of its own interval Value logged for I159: -0.13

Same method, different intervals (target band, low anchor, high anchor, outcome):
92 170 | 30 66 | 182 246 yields -0.14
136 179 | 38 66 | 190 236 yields -0.23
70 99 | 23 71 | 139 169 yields 0.02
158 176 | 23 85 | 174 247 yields -0.16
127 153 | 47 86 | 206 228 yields -0.18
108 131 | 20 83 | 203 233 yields -0.10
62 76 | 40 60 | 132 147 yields -0.08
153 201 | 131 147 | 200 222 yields 0.01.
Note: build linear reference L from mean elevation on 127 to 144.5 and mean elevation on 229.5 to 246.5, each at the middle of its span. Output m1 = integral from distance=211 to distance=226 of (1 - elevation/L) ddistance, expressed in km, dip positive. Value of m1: 1.2 km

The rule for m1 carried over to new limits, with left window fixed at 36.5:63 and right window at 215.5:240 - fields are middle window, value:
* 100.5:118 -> -2.6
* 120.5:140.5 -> -4.7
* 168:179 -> -3.1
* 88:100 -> -1.4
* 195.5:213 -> -4.5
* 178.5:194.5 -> -3.0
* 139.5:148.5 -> -3.1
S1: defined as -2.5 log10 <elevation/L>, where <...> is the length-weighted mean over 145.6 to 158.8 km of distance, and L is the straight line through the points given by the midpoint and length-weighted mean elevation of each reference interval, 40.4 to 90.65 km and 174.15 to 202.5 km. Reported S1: -0.16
